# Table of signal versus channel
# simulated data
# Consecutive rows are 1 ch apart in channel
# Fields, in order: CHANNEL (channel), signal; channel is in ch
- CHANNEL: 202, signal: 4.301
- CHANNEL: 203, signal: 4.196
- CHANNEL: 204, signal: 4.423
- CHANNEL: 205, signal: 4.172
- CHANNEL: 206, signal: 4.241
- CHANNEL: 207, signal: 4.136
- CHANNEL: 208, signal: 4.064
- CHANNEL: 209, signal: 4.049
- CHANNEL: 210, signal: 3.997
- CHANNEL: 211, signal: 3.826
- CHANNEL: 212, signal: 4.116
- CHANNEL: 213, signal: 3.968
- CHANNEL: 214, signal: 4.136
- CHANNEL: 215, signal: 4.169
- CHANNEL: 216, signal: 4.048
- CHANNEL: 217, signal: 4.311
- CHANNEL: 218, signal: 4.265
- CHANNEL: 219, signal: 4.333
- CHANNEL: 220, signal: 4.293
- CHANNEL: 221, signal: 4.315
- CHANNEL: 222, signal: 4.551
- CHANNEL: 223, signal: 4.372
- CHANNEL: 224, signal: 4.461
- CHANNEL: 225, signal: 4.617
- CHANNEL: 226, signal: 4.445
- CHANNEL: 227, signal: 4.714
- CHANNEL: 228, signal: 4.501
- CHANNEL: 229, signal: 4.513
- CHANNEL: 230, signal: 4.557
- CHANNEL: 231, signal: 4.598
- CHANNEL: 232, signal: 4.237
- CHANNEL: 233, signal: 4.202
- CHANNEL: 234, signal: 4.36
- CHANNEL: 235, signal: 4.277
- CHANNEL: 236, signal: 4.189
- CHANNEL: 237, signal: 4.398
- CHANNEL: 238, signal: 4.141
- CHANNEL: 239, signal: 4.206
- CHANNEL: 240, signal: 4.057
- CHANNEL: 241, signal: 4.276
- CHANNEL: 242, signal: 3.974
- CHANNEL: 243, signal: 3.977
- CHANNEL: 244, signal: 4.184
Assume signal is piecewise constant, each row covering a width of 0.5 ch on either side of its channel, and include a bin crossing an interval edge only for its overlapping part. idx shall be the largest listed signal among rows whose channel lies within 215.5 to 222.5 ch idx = 4.551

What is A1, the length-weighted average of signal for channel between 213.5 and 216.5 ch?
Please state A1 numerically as 4.12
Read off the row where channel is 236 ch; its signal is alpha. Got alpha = 4.189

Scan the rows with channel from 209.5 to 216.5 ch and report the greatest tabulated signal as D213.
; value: 4.169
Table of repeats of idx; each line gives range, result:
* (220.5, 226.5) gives 4.617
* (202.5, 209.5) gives 4.423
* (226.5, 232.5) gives 4.714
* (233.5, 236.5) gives 4.36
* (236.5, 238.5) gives 4.398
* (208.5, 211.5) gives 4.049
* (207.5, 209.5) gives 4.064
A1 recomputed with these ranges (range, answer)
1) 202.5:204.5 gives 4.31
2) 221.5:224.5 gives 4.46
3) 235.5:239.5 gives 4.23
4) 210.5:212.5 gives 3.97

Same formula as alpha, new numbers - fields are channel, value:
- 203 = 4.196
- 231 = 4.598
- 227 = 4.714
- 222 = 4.551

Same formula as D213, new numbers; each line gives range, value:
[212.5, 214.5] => 4.136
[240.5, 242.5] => 4.276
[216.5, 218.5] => 4.311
